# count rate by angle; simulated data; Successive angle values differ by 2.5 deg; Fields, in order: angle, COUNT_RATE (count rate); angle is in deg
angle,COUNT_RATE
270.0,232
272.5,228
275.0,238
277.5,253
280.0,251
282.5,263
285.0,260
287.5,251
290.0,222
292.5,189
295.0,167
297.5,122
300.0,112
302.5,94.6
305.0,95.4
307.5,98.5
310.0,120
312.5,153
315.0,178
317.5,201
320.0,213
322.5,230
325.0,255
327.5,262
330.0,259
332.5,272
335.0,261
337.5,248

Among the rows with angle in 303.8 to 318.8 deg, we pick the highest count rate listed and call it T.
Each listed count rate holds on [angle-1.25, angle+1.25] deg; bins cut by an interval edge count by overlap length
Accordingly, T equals 201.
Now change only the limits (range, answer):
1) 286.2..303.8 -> 251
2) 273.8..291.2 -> 263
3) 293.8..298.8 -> 167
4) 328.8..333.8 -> 272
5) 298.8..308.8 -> 112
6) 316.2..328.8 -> 262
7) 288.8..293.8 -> 222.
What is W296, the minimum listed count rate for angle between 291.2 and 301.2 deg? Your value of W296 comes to 112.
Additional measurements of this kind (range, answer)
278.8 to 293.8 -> 189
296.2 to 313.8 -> 94.6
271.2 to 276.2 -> 228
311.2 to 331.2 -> 153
